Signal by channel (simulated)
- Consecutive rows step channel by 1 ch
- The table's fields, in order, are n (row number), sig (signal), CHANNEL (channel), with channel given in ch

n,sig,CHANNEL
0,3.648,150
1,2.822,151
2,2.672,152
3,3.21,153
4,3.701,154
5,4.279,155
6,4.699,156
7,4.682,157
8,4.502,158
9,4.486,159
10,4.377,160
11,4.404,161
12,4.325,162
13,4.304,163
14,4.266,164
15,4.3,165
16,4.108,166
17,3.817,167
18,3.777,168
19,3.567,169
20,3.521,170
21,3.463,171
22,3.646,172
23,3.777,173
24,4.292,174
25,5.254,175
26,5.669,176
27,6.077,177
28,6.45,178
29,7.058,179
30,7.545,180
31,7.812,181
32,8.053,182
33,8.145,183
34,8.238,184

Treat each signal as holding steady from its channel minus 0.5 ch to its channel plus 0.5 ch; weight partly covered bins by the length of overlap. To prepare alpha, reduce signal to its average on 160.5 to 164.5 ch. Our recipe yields 4.32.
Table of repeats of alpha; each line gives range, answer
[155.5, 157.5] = 4.69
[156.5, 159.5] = 4.56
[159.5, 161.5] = 4.39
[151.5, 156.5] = 3.71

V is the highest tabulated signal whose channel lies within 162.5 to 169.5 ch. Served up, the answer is 4.304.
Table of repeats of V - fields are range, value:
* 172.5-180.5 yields 7.545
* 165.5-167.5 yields 4.108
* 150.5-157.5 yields 4.699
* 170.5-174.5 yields 4.292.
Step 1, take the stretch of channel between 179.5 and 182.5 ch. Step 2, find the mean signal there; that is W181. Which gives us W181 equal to 7.8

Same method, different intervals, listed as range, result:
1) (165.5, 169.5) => 3.82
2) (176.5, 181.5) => 6.99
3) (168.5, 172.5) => 3.55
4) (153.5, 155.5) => 3.99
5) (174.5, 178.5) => 5.86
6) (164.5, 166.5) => 4.2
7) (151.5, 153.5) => 2.94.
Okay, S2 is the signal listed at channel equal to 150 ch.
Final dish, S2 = 3.648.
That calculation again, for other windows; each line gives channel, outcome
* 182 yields 8.053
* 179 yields 7.058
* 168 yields 3.777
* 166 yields 4.108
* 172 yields 3.646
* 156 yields 4.699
